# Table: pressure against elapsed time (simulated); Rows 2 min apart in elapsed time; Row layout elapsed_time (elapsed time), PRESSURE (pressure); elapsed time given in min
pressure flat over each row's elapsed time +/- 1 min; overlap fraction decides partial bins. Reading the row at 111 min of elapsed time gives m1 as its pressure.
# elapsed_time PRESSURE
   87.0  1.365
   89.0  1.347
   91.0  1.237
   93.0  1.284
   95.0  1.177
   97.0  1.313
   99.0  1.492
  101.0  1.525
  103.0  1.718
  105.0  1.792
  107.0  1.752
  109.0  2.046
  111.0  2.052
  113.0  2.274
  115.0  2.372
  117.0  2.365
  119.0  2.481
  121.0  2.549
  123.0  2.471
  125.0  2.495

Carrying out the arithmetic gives 2.052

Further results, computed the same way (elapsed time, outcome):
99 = 1.492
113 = 2.274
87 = 1.365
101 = 1.525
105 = 1.792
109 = 2.046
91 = 1.237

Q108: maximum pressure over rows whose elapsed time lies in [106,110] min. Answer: 2.046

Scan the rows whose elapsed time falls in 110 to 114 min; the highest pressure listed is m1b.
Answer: 2.274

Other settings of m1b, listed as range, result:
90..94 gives 1.284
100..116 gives 2.372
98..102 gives 1.525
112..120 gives 2.481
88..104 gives 1.718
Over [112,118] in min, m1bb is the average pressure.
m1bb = 2.34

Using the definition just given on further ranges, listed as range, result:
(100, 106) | 1.68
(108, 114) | 2.12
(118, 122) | 2.51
